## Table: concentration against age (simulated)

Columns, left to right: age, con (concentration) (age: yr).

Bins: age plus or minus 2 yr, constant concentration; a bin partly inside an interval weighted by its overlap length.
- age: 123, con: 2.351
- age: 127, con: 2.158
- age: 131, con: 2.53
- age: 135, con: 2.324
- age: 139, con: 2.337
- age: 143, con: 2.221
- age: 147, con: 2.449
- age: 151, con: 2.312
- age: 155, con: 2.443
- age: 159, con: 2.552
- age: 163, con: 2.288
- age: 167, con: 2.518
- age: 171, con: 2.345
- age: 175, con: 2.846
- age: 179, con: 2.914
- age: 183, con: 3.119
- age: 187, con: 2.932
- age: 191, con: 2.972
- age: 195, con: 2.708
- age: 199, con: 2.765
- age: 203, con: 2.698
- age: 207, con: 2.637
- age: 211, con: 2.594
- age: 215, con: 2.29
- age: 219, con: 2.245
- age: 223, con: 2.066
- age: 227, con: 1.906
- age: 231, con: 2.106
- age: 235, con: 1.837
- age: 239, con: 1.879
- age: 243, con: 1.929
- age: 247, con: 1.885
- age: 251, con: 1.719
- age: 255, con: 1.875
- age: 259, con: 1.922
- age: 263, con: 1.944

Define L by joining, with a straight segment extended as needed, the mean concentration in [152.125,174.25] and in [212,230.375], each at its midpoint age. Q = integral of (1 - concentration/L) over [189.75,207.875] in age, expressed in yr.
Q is -3.9 yr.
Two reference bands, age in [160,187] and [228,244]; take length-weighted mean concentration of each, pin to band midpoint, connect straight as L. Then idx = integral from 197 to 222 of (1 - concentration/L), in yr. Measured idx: -2.9 yr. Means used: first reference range 2.69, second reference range 1.94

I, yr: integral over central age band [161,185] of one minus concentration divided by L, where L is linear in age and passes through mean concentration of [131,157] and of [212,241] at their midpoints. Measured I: -4.4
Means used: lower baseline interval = 2.36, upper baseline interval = 2.07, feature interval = 2.67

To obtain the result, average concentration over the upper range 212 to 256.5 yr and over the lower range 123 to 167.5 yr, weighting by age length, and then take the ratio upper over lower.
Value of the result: 0.84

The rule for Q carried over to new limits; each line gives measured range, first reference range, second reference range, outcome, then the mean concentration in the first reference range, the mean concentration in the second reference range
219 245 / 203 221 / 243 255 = 1.83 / 2.47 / 1.84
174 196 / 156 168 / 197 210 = -2.95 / 2.45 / 2.69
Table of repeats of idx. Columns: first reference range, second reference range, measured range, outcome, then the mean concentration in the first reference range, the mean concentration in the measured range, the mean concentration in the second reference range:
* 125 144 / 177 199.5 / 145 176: 1.8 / 2.32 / 2.46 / 2.91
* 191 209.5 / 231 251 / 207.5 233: 1.0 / 2.73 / 2.23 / 1.89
